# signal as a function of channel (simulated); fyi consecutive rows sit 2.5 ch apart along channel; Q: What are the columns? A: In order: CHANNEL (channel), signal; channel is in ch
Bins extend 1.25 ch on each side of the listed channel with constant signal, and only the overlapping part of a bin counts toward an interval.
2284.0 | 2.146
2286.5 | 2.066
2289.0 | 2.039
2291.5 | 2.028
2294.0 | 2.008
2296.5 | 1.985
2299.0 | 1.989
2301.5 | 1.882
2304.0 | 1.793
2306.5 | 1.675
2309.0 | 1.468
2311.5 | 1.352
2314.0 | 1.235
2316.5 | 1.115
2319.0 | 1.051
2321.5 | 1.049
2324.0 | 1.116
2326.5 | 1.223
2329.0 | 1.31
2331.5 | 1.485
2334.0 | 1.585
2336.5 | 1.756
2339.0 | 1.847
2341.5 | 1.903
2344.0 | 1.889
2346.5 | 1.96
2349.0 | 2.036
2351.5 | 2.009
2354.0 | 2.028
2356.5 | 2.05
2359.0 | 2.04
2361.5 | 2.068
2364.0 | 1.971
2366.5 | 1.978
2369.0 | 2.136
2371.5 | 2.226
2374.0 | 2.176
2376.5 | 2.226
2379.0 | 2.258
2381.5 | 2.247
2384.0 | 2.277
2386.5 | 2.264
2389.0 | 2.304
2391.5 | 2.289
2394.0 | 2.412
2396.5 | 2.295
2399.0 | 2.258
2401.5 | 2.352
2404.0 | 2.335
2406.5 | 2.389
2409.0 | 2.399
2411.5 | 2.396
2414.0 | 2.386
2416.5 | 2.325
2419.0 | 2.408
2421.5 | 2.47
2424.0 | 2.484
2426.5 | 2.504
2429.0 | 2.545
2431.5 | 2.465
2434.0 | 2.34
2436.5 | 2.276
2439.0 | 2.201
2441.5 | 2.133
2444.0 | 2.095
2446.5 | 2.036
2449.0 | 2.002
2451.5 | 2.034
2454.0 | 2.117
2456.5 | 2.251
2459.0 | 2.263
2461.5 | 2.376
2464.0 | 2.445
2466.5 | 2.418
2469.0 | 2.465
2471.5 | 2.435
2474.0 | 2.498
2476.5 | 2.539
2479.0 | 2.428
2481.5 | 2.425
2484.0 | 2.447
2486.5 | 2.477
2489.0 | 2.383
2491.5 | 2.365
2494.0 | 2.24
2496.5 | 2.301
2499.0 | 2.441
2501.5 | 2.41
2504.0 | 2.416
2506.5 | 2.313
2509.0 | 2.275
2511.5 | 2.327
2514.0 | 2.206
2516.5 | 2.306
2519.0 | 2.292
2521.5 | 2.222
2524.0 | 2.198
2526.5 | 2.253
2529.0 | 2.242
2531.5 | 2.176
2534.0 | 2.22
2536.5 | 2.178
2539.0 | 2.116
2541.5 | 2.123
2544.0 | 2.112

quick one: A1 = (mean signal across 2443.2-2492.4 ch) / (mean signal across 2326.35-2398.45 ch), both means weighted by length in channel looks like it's 1.2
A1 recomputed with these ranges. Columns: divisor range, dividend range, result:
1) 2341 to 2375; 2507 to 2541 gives 1.10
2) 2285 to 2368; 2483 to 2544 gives 1.32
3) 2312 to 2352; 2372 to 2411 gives 1.51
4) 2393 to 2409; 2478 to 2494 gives 1.03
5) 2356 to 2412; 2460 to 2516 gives 1.07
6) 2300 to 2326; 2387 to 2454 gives 1.68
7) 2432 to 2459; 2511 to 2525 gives 1.04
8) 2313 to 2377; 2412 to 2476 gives 1.33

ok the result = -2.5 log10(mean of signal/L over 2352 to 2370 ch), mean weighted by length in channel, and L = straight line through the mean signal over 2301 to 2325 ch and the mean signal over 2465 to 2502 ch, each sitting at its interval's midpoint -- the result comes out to -0.22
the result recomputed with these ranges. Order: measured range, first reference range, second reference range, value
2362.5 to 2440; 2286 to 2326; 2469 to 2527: -0.17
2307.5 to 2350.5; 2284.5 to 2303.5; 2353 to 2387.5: 0.35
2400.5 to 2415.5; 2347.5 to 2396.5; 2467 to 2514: -0.07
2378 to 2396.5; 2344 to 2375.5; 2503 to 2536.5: -0.10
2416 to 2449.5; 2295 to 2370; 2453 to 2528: -0.10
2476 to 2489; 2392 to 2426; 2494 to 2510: -0.04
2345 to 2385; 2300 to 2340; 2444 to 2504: -0.23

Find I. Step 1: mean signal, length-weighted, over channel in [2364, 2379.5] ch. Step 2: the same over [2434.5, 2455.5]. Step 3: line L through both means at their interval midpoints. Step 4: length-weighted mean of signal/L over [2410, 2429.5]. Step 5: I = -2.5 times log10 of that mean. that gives -0.15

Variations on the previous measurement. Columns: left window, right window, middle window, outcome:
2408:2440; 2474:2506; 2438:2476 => 0.069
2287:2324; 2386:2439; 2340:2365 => -0.027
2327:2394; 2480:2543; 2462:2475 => -0.109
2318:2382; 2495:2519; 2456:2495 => -0.084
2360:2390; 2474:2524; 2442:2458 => 0.095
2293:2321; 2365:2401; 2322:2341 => 0.215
